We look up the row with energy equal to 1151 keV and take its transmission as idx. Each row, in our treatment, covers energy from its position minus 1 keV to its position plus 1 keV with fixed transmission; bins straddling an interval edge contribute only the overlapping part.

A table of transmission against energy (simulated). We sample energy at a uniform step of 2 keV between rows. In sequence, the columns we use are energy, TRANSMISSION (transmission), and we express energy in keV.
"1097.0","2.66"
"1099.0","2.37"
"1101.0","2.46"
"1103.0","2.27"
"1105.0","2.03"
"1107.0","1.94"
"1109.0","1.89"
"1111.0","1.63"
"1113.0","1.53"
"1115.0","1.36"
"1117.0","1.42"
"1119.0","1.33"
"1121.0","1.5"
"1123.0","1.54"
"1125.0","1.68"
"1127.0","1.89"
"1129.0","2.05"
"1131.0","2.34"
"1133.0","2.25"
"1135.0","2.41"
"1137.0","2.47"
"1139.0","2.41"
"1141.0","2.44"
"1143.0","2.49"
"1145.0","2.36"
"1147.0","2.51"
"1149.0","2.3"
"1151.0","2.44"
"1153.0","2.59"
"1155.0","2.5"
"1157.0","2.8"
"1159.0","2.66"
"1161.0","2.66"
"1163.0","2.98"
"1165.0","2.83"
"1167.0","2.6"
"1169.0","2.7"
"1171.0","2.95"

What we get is 2.44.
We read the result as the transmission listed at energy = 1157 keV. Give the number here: 2.8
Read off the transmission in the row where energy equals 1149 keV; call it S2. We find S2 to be 2.3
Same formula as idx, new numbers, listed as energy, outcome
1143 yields 2.49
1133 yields 2.25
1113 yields 1.53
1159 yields 2.66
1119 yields 1.33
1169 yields 2.7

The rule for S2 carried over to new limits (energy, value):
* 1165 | 2.83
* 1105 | 2.03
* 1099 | 2.37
